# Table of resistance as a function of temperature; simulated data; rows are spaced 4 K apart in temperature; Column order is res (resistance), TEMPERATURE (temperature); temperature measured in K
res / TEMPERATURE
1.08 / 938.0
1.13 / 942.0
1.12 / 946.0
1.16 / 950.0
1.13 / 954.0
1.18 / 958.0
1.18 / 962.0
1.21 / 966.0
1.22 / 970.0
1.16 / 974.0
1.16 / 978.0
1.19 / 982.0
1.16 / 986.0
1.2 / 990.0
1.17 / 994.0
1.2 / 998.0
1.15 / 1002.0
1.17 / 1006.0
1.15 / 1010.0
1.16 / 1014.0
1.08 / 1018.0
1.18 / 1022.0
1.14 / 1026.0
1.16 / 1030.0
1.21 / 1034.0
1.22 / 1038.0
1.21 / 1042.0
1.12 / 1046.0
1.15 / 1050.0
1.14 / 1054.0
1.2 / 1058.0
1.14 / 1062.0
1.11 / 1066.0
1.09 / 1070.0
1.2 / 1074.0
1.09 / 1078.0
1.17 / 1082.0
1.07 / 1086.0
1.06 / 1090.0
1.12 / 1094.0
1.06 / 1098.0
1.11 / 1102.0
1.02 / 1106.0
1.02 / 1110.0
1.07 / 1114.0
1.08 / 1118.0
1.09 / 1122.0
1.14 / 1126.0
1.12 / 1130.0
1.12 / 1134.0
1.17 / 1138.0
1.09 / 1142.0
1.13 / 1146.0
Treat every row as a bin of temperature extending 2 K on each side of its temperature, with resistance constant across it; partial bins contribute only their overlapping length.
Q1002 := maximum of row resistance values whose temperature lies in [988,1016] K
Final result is 1.2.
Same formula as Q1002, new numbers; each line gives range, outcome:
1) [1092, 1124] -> 1.12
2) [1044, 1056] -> 1.15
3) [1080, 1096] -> 1.17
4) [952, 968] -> 1.21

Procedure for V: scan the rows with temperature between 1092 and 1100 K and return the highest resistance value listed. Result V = 1.12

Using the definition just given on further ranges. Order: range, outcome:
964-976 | 1.22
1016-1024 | 1.18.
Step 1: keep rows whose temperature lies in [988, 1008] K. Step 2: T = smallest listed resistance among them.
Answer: 1.15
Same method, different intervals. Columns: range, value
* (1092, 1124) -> 1.02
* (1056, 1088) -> 1.07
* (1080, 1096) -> 1.06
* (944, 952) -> 1.12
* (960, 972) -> 1.18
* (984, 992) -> 1.16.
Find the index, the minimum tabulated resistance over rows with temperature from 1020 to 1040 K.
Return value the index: 1.14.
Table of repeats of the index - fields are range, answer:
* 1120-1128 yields 1.09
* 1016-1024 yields 1.08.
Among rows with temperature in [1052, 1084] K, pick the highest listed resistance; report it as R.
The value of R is 1.2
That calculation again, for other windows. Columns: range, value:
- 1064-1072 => 1.11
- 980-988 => 1.19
